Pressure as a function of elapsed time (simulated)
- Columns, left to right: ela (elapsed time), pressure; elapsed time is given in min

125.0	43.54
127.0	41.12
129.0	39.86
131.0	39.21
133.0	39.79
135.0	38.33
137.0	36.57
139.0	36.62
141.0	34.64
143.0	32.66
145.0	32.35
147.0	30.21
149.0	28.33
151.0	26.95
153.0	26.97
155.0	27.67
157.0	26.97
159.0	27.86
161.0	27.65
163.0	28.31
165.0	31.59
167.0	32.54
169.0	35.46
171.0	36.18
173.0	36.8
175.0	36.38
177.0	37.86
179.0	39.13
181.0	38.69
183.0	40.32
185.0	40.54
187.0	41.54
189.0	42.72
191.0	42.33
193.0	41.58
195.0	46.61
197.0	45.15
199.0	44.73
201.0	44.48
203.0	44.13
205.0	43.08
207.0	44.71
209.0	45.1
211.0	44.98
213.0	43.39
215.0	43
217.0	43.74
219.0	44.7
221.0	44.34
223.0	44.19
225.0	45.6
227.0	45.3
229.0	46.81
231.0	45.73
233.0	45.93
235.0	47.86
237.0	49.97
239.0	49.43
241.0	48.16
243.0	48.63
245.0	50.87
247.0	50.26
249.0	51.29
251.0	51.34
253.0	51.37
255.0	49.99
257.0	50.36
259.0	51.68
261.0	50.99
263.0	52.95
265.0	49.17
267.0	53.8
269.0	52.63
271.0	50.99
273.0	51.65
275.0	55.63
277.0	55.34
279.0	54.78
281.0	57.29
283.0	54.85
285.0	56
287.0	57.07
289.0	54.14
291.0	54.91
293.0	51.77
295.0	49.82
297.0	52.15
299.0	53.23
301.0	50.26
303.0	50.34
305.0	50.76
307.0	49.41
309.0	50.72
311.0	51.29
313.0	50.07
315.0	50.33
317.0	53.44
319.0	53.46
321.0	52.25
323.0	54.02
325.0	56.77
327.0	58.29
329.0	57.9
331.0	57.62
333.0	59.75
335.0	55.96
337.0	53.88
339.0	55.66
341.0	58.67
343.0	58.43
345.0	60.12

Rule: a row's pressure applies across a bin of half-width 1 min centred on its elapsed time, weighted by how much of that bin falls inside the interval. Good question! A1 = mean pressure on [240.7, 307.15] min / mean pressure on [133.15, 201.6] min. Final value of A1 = 1.46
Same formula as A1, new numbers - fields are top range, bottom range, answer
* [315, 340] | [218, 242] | 1.19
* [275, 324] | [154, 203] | 1.42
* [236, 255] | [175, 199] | 1.21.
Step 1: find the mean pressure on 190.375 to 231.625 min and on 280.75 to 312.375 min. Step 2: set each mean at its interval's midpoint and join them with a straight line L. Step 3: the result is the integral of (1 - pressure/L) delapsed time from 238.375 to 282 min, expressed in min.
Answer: -2.3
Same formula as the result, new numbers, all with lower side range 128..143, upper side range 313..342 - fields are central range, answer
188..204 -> -0.3 min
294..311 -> 0.7 min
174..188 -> 0.9 min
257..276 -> -0.9 min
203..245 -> 0.0 min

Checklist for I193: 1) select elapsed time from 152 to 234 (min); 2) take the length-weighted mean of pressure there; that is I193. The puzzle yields 39.9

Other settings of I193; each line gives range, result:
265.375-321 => 52.8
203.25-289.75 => 49.5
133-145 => 35.8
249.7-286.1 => 52.8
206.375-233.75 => 44.8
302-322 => 51.2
